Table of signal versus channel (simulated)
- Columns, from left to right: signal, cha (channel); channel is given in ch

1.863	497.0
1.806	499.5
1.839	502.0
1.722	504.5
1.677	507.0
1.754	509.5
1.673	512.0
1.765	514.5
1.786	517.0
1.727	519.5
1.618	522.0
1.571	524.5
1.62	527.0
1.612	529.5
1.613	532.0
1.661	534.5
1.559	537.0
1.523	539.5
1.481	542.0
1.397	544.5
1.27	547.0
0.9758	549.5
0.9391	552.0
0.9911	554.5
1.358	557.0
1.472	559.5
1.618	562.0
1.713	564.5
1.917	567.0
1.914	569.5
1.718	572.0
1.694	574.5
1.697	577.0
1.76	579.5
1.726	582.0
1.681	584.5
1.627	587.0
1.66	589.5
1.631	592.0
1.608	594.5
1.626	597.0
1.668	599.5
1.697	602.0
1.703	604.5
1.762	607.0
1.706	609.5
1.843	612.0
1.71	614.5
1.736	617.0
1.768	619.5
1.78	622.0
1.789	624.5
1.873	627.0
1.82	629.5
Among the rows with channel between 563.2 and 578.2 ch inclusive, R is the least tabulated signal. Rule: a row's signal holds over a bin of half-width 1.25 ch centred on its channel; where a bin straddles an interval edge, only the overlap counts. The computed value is 1.694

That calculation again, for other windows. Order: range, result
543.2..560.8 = 0.9391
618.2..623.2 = 1.768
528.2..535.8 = 1.612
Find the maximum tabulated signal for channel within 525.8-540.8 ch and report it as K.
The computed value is 1.661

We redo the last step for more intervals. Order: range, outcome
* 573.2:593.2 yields 1.76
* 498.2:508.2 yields 1.839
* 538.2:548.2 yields 1.523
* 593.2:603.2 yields 1.697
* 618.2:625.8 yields 1.789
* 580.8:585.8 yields 1.726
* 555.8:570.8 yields 1.917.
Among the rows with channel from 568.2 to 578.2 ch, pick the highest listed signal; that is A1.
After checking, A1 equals 1.914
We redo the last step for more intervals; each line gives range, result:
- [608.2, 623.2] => 1.843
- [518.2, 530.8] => 1.727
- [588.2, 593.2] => 1.66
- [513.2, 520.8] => 1.786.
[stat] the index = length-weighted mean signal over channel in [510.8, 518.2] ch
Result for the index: 1.74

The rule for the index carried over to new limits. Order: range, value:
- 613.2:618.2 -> 1.72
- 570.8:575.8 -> 1.71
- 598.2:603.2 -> 1.68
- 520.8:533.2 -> 1.61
